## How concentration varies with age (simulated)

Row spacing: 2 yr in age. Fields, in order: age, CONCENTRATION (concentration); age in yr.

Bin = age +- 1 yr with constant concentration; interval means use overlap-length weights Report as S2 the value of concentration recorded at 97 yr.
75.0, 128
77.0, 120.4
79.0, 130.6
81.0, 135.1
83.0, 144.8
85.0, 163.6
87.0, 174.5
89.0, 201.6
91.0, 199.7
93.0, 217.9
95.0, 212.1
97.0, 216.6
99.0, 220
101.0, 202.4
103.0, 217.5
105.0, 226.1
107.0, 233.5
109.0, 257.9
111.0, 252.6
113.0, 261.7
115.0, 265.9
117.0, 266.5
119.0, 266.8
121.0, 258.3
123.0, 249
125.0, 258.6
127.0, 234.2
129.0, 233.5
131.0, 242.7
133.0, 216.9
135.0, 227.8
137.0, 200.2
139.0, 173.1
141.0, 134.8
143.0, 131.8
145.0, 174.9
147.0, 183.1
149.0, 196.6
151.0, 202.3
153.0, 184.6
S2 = 216.6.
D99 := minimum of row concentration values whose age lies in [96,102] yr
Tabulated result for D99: 202.4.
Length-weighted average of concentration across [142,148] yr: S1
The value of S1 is 163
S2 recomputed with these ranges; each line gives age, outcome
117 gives 266.5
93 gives 217.9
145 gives 174.9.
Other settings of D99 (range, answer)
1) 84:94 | 163.6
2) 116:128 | 234.2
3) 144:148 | 174.9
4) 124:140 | 173.1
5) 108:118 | 252.6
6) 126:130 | 233.5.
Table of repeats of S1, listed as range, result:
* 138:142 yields 154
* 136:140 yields 187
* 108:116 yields 260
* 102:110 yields 234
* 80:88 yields 154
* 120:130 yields 247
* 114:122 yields 264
